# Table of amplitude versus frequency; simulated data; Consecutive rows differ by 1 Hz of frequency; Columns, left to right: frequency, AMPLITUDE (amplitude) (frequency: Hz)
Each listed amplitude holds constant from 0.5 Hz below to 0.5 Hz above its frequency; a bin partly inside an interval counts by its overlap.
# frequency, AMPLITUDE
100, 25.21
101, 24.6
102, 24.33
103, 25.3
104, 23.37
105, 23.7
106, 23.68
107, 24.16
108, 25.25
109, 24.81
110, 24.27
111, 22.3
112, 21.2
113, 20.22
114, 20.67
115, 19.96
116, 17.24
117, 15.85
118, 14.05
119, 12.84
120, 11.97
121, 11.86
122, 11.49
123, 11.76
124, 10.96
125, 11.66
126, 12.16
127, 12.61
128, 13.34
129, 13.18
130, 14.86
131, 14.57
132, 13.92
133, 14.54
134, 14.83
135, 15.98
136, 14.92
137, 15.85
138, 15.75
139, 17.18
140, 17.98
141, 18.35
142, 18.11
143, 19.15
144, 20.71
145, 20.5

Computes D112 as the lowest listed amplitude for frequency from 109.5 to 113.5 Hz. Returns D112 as 20.22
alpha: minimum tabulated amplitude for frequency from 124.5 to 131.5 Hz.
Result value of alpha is 11.66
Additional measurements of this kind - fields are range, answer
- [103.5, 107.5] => 23.37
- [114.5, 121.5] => 11.86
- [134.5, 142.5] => 14.92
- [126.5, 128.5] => 12.61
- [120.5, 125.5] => 10.96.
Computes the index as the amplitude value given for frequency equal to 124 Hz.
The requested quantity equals 10.96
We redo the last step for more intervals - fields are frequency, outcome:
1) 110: 24.27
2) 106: 23.68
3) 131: 14.57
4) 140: 17.98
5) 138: 15.75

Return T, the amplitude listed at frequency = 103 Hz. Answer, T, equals 25.3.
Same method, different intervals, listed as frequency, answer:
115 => 19.96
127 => 12.61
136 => 14.92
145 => 20.5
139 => 17.18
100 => 25.21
